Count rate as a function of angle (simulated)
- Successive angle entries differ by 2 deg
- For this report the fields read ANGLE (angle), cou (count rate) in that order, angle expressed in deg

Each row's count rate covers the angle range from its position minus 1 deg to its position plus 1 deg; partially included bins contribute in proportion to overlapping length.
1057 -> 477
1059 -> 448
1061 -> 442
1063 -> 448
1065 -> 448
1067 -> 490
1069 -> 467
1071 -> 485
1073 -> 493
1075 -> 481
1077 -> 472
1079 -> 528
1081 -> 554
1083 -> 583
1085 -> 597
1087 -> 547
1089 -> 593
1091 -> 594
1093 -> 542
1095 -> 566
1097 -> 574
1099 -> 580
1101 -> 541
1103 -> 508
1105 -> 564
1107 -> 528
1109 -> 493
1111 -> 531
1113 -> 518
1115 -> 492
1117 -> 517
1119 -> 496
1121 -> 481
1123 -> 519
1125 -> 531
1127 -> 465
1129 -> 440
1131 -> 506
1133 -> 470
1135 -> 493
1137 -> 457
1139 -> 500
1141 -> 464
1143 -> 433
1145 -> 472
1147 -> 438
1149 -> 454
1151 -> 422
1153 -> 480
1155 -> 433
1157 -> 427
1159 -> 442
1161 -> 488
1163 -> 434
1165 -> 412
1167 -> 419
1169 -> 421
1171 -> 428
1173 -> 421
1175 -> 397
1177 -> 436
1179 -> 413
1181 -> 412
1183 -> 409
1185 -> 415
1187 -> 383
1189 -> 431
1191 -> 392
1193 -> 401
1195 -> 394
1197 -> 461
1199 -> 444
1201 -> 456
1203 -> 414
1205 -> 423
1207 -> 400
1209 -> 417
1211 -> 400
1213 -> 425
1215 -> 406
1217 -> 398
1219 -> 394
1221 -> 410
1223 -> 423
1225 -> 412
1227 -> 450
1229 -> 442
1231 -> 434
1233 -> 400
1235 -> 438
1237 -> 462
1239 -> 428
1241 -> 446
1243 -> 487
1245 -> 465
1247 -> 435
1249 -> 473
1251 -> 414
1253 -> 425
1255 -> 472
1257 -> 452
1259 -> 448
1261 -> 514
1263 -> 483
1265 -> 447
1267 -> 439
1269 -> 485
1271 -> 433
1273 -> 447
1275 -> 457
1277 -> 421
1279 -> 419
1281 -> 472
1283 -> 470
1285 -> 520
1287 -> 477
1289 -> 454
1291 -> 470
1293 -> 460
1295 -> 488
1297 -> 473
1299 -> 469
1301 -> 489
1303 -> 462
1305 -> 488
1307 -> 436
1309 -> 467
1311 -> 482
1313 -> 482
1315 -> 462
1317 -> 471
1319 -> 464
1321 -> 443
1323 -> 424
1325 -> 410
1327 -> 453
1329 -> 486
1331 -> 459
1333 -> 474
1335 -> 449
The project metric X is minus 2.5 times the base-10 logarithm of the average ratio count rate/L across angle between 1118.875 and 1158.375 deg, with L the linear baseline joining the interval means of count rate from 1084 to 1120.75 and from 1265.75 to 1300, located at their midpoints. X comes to 0.13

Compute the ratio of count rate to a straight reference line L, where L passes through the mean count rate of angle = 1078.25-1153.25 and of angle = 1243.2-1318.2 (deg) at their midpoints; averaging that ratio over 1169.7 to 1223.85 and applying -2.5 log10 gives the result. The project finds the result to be 0.18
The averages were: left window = 513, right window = 463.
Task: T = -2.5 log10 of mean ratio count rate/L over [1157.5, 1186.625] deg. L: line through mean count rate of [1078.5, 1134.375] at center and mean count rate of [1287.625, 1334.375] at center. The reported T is 0.20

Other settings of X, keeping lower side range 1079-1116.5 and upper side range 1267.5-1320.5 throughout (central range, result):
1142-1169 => 0.187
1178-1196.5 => 0.247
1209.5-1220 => 0.227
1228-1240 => 0.134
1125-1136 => 0.119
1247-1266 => 0.056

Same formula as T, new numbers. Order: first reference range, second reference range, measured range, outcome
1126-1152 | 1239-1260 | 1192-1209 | 0.080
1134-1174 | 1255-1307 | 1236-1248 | 0.013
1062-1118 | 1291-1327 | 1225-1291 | 0.057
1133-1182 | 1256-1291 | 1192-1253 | 0.061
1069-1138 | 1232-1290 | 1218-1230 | 0.118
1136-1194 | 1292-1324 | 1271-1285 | 0.018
